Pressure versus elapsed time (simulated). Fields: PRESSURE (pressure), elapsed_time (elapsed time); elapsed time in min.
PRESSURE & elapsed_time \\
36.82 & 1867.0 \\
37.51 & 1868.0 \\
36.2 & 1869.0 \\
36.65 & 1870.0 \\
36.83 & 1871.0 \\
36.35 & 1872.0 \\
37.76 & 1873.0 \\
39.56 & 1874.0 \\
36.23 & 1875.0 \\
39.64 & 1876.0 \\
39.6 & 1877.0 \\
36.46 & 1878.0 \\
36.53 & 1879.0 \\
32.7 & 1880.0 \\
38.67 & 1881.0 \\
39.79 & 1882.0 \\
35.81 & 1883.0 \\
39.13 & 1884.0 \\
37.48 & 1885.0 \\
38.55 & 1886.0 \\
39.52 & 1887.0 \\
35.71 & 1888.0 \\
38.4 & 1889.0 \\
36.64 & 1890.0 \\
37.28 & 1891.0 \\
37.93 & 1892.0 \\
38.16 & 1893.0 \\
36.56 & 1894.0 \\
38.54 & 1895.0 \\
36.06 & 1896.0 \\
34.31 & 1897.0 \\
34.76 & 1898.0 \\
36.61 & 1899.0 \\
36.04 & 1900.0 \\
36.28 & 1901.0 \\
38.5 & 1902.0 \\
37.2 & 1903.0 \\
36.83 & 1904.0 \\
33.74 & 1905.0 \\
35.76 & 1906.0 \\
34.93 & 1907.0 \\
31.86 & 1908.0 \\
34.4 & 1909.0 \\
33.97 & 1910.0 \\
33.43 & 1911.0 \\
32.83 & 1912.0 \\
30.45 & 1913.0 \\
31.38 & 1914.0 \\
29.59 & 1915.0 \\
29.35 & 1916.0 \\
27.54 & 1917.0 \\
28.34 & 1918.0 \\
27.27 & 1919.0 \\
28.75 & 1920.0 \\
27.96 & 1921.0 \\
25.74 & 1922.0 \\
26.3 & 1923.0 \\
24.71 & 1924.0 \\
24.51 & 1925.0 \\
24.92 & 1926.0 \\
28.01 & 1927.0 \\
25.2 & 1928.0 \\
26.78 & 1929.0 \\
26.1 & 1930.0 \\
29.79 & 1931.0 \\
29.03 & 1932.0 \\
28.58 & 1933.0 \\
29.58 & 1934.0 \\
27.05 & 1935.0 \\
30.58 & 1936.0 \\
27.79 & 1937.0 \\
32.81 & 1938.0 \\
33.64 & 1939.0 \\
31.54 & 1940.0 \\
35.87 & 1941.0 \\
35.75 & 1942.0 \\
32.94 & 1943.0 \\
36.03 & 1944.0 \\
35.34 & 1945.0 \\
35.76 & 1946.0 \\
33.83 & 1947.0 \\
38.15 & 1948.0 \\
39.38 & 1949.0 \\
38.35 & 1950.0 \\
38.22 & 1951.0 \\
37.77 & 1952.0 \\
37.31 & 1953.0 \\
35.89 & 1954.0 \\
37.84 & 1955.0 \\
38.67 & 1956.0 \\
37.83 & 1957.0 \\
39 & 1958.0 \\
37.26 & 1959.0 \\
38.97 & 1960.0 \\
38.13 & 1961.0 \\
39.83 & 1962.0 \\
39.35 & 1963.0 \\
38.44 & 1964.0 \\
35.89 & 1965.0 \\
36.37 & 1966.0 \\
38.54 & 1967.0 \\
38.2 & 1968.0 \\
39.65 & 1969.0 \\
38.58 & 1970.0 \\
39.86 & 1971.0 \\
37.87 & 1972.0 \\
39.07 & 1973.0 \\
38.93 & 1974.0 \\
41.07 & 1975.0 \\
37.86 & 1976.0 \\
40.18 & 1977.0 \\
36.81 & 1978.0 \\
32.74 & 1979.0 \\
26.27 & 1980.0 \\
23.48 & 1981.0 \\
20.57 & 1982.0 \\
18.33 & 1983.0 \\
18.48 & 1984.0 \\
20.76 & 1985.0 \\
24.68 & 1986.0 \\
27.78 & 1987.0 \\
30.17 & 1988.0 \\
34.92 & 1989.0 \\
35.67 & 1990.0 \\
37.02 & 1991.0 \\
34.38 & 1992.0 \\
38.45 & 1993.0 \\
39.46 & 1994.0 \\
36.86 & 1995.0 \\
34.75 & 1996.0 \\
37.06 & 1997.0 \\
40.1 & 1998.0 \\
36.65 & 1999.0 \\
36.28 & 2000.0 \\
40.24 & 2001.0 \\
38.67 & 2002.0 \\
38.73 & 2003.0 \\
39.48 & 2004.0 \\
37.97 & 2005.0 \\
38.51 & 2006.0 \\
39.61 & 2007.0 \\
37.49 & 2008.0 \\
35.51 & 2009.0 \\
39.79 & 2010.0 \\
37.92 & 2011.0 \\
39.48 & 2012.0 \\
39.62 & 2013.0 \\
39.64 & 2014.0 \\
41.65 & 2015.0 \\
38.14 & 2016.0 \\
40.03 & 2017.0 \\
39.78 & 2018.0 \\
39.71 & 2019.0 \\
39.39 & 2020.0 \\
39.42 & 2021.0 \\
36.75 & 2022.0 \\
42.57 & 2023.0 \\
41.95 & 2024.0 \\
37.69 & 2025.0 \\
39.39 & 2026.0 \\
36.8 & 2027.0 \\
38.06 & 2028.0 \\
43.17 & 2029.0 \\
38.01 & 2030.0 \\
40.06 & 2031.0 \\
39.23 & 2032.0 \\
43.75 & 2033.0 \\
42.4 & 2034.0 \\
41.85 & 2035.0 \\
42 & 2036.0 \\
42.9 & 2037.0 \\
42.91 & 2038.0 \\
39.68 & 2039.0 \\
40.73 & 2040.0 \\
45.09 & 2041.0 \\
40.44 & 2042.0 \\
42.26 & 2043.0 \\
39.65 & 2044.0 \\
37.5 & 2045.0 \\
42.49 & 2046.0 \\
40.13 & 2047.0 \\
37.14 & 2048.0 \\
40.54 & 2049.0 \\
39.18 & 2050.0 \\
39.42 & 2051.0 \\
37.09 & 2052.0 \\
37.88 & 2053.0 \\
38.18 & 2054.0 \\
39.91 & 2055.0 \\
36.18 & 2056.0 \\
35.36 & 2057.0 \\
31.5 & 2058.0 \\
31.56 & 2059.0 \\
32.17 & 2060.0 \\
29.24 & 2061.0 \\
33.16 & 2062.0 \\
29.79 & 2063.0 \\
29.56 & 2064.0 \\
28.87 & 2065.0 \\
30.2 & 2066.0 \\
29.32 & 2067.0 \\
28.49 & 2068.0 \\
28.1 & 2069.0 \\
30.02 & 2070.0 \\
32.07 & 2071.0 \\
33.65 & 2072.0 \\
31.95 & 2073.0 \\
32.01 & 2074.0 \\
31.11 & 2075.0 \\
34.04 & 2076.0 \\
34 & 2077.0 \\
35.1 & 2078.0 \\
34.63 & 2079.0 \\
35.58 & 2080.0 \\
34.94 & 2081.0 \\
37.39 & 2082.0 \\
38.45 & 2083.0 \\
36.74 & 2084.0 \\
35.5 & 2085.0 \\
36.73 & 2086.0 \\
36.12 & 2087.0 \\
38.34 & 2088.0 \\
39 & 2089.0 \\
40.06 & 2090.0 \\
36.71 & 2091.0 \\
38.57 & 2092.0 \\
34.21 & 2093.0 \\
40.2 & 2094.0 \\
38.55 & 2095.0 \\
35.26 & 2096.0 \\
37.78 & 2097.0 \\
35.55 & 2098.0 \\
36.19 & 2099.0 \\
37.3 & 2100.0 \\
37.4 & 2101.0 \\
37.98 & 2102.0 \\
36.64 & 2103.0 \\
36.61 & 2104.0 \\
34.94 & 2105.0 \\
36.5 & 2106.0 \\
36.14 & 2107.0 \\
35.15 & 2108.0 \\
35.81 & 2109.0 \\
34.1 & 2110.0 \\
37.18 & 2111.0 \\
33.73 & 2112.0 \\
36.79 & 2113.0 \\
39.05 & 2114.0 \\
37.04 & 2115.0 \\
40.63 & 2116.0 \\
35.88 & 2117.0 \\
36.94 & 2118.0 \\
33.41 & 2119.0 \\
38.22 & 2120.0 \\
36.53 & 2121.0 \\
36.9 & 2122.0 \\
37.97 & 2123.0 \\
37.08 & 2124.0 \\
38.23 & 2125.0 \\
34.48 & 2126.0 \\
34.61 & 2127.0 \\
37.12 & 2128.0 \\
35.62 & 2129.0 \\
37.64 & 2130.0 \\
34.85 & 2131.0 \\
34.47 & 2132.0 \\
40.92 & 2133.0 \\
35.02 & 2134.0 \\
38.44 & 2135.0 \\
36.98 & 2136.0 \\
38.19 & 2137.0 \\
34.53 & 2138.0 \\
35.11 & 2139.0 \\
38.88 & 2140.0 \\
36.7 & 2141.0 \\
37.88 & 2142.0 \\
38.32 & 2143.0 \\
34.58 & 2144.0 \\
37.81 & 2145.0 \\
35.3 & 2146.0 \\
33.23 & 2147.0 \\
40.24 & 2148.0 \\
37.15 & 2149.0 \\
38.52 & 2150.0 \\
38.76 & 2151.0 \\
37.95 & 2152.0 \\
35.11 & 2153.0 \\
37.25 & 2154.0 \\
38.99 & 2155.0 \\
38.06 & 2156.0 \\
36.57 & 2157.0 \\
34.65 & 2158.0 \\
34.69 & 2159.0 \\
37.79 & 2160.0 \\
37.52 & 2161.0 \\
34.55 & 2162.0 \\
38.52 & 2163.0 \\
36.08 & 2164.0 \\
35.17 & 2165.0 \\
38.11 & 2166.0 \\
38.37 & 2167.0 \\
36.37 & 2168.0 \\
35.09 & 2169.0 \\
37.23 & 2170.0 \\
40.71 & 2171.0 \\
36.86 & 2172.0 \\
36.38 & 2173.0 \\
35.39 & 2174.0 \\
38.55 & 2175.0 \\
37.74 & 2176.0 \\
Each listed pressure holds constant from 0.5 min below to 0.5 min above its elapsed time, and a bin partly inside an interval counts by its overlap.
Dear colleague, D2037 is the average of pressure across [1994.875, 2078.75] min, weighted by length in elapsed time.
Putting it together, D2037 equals 37.3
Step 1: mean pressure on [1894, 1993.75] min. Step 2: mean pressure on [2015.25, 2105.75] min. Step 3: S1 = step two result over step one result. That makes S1 1.11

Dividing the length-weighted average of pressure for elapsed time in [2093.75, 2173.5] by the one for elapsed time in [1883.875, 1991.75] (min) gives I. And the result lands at 1.1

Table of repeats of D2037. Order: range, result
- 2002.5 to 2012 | 38.4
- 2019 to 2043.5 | 40.7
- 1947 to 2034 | 36.9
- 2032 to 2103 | 36.4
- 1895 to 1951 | 32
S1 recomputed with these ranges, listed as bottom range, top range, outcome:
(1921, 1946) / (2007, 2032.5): 1.33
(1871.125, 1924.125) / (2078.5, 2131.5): 1.06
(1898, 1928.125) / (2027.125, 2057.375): 1.28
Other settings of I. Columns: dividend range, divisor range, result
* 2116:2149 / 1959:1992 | 1.08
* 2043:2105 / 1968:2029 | 0.98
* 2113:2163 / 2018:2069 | 0.98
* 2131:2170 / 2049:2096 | 1.06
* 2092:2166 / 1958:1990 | 1.08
